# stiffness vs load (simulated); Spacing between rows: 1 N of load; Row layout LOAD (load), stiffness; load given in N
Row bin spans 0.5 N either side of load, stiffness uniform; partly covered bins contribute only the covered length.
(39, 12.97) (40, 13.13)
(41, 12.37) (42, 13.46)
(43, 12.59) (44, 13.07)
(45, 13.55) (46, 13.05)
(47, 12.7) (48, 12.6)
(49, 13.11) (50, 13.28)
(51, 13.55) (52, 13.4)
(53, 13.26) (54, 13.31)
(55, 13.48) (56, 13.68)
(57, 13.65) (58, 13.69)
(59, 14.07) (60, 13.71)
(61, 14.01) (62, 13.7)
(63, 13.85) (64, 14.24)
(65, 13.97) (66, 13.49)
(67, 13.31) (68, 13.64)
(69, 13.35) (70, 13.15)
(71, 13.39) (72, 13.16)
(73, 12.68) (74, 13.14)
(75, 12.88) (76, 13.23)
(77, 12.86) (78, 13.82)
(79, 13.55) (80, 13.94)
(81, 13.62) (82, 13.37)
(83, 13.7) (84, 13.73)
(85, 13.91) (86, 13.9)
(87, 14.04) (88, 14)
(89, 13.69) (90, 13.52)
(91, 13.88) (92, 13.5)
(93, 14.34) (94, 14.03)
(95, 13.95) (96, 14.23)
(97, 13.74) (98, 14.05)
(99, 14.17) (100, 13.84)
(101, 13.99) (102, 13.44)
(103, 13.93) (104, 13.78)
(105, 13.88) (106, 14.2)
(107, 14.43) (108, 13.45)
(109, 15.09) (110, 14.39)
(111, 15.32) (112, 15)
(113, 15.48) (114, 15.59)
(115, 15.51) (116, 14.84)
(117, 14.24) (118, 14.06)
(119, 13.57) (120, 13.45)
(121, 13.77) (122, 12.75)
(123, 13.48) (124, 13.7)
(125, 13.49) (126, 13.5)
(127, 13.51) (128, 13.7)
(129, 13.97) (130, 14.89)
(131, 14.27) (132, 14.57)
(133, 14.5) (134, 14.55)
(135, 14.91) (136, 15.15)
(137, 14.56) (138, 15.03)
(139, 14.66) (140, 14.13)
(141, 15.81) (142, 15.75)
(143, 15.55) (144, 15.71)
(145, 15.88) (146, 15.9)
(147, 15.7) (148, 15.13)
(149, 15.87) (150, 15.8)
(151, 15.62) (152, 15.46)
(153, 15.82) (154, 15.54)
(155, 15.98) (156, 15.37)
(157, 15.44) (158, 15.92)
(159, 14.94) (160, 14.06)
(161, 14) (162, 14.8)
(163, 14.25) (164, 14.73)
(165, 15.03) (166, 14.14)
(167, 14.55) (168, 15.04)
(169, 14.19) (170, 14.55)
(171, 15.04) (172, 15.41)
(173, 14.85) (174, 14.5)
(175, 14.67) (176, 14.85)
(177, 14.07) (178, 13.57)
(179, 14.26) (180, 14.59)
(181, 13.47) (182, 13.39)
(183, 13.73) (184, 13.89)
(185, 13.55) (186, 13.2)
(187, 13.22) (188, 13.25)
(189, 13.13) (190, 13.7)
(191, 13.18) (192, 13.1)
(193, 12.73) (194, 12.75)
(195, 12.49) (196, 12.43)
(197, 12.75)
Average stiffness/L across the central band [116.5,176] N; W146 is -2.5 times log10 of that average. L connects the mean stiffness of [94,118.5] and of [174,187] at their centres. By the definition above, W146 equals -0.05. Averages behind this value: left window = 14.4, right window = 13.9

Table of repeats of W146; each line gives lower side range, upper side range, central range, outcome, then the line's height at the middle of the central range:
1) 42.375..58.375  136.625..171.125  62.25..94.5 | 0.01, 13.8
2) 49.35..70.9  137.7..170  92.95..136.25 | 0.02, 14.5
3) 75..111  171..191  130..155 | -0.10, 13.9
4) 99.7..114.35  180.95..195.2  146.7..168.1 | -0.11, 13.7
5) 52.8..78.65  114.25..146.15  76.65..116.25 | -0.01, 14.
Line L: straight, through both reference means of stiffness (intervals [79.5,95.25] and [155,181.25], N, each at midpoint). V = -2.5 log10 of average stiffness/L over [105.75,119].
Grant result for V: -0.05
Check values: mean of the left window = 13.8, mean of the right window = 14.7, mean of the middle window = 14.7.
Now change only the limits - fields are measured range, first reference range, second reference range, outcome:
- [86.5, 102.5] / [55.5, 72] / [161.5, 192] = -0.01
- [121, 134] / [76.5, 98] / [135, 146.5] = 0.08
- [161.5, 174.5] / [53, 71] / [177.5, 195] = -0.10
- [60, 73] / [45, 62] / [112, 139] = 0.00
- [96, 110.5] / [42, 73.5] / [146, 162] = 0.02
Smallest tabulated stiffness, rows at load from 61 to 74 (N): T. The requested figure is 12.68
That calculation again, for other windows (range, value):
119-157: 12.75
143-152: 15.13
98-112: 13.44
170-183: 13.39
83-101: 13.5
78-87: 13.37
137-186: 13.2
